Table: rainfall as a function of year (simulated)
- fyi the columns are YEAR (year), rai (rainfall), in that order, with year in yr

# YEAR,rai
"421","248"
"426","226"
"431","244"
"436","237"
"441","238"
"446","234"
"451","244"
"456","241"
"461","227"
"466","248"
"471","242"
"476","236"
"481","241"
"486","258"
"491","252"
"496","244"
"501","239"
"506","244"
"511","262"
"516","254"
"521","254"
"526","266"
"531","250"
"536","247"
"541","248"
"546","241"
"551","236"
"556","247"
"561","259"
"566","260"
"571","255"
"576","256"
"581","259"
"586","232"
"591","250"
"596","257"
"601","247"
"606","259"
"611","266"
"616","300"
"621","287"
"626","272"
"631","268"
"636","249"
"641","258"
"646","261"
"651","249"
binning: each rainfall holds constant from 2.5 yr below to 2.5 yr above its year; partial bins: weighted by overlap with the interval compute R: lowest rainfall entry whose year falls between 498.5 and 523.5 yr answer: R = 239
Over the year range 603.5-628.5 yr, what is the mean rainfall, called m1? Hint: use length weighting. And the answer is 277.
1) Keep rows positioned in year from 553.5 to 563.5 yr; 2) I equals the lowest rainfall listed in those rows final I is 247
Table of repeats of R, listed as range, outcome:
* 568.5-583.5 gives 255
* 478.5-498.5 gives 241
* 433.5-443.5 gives 237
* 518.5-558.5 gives 236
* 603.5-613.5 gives 259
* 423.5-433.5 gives 226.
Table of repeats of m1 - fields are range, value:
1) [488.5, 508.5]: 245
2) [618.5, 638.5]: 269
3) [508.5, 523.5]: 257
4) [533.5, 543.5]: 248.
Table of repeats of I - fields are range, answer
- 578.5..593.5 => 232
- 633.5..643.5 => 249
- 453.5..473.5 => 227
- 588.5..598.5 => 250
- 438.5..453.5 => 234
